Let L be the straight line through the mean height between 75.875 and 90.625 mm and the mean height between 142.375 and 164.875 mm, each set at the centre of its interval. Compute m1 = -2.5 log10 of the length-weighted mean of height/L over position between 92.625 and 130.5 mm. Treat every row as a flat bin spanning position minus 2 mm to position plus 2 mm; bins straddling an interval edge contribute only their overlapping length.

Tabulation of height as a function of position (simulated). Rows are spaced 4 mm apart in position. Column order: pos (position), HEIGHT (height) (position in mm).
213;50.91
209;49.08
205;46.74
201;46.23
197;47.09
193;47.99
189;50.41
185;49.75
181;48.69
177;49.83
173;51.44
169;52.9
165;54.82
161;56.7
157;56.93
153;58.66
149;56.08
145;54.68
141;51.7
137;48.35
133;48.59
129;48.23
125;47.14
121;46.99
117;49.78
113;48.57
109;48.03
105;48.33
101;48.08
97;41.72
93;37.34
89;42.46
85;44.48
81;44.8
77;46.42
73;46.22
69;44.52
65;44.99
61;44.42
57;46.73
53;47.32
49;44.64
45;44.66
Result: 0.056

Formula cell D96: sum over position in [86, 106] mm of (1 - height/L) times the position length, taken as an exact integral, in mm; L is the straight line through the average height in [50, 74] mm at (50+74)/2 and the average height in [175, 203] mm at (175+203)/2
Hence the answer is 1.3 mm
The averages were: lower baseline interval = 45.6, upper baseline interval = 48.6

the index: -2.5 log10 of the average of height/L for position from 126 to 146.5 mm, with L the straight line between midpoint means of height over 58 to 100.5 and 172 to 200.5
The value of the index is -0.08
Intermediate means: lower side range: 44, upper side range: 49.1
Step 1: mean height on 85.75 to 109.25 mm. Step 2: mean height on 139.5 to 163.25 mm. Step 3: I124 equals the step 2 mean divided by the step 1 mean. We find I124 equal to 1.27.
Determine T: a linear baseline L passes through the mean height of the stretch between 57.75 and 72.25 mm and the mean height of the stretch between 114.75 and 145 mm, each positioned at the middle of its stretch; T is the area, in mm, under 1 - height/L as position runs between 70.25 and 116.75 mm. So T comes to 1.5 mm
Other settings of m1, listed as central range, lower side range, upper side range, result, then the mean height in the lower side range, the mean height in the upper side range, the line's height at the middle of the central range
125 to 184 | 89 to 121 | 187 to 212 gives -0.119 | 45.8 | 48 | 47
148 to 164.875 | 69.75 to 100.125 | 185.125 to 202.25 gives -0.216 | 43.6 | 48.2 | 46.6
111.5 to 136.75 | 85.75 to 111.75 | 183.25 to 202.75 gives -0.063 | 44.5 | 48.3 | 45.5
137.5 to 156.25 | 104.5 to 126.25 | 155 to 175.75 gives -0.055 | 48.2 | 54.4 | 52.1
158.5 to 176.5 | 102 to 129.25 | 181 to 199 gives -0.108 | 48.1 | 48.8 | 48.6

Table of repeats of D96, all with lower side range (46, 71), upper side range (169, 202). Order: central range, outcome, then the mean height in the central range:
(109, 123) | -0.4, 48.4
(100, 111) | -0.3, 48.2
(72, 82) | 0.0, 45.9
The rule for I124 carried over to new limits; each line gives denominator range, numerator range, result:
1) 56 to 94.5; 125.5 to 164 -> 1.20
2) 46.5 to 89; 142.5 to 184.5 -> 1.19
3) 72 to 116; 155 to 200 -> 1.14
